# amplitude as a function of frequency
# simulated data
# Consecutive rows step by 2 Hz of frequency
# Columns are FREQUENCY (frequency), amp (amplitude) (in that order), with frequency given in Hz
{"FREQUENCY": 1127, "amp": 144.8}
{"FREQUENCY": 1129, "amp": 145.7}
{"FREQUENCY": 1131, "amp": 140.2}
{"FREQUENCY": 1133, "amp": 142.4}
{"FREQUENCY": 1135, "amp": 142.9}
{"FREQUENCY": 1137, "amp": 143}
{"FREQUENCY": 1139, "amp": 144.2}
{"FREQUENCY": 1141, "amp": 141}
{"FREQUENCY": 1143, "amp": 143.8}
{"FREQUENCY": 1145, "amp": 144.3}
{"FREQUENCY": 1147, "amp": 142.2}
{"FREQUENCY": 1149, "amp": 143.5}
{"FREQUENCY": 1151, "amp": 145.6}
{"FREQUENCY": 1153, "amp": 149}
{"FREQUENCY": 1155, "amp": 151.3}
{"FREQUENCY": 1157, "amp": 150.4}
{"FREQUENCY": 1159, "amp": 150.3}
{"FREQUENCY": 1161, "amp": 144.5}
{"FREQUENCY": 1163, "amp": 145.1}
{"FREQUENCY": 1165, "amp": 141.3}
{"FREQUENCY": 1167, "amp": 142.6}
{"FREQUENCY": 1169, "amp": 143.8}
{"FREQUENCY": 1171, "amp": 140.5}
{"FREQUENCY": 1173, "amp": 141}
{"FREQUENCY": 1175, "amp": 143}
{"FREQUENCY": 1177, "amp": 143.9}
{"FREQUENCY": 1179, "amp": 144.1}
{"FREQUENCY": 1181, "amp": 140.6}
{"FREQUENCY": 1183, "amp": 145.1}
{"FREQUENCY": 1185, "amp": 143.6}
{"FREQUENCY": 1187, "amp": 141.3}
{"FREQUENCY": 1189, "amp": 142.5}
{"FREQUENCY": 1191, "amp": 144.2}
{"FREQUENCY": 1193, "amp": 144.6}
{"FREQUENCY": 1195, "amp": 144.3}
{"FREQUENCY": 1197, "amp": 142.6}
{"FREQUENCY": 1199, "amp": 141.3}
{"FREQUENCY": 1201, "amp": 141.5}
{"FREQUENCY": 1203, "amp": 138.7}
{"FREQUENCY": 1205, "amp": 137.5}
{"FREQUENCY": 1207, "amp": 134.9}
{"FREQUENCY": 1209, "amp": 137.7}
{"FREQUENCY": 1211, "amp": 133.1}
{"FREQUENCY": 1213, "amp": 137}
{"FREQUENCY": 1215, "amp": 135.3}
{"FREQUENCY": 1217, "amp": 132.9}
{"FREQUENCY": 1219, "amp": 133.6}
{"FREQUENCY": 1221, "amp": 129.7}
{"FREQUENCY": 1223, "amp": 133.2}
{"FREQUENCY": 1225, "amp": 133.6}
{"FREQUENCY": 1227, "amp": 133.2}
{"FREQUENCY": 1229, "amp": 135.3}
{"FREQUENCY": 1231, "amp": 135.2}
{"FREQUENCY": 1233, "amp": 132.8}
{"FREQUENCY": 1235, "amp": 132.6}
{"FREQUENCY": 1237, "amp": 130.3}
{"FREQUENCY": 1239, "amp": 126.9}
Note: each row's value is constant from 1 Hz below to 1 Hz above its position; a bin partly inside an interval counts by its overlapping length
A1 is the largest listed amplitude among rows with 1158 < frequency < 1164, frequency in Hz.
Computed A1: 150.3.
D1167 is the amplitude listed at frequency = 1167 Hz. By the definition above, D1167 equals 142.6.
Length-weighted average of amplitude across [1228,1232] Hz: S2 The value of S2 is 135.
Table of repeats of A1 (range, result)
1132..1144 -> 144.2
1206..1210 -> 137.7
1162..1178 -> 145.1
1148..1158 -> 151.3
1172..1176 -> 143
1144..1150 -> 144.3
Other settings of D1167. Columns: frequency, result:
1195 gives 144.3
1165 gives 141.3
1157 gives 150.4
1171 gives 140.5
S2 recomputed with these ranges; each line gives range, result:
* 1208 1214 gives 136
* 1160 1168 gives 143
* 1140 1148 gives 143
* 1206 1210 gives 136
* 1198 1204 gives 140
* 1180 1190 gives 143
